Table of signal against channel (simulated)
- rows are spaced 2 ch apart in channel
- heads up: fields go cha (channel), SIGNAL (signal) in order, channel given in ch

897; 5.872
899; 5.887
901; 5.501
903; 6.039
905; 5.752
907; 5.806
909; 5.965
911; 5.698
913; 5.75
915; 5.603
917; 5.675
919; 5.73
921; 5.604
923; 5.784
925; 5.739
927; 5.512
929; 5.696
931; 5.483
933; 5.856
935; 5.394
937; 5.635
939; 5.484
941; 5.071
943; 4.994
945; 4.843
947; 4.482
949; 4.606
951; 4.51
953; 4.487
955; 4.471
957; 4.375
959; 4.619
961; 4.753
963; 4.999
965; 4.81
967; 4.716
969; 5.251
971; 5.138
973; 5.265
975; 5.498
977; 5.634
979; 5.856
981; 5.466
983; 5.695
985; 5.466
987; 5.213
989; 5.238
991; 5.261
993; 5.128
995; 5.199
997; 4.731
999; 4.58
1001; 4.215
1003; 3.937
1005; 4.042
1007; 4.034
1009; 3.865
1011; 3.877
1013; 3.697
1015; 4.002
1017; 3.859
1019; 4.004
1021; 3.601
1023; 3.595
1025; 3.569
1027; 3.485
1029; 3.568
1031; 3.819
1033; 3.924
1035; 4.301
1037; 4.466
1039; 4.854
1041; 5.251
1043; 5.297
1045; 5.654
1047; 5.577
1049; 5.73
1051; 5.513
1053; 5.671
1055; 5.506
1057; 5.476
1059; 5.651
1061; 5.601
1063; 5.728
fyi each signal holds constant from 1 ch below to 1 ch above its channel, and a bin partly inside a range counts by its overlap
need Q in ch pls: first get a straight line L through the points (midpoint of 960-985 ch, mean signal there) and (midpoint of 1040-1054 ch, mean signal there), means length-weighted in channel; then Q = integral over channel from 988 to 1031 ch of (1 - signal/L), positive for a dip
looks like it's 9.8 ch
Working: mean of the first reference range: 5.27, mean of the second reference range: 5.53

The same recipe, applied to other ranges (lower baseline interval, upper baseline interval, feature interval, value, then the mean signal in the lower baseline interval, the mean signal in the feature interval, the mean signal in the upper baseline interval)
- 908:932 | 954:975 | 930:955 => 1.12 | 5.69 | 5.05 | 4.87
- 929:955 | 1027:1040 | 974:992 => -3.27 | 5.07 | 5.48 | 4.1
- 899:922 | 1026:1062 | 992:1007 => 2.05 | 5.74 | 4.51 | 4.96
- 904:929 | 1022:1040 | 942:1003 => -1.68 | 5.72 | 4.97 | 3.95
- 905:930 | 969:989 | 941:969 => 4.29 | 5.72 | 4.7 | 5.45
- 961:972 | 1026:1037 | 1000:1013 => 0.98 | 4.96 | 3.97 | 3.88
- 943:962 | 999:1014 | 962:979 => -3.15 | 4.59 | 5.2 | 3.99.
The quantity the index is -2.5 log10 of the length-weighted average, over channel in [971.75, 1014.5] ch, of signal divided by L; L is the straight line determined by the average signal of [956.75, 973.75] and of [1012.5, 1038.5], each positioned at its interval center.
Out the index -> -0.096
